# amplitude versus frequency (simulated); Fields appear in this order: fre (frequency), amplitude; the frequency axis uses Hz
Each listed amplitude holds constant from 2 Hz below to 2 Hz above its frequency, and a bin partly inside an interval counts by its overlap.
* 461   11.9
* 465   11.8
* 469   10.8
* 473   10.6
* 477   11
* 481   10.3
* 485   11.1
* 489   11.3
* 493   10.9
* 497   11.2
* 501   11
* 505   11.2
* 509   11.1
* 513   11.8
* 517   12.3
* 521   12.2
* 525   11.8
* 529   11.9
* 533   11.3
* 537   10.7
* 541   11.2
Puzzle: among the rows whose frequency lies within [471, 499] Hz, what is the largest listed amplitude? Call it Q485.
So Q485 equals 11.3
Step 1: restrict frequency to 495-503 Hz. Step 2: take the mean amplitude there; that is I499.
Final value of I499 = 11.1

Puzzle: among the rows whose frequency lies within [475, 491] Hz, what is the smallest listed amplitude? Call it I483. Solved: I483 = 10.3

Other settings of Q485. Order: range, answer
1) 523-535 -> 11.9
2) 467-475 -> 10.8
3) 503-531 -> 12.3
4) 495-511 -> 11.2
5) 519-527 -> 12.2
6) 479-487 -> 11.1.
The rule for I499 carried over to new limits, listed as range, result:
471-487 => 10.8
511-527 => 12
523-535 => 11.7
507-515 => 11.4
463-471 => 11.3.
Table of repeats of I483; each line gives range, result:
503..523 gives 11.1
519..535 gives 11.3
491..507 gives 10.9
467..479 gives 10.6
